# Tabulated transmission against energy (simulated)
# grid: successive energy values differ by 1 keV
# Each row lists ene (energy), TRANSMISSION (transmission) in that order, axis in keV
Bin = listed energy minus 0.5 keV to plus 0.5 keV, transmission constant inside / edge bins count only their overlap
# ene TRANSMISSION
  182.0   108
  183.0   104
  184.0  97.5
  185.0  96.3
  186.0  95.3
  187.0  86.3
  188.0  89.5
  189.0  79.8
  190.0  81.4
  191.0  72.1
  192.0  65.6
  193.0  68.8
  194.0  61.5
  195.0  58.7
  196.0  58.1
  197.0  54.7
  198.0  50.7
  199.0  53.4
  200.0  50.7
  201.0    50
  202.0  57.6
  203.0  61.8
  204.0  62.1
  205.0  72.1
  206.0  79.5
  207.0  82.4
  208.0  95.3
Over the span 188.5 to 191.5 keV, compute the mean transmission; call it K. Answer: 77.8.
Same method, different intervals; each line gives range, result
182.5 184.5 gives 101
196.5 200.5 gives 52.4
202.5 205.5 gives 65.3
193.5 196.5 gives 59.4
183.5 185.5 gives 96.9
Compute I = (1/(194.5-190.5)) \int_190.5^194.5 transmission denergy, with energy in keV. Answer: 67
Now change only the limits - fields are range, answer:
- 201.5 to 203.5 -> 59.7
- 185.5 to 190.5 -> 86.5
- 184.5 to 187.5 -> 92.6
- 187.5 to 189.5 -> 84.7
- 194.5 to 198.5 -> 55.5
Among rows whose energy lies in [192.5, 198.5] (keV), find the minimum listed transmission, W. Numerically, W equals 50.7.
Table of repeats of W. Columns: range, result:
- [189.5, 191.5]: 72.1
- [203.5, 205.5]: 62.1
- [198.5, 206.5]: 50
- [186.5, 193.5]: 65.6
